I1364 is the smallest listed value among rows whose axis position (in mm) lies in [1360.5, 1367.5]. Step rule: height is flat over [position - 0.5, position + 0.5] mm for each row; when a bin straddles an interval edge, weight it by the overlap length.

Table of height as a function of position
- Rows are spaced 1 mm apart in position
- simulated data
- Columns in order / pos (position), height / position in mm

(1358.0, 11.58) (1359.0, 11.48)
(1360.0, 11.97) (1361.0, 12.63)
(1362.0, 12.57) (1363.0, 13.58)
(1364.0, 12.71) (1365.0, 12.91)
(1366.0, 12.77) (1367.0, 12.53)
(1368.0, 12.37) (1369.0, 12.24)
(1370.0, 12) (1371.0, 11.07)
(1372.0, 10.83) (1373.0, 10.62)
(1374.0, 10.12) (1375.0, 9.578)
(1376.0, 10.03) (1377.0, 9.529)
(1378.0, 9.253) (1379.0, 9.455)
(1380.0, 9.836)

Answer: 12.53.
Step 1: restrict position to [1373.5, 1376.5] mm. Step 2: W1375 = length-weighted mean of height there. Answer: 9.91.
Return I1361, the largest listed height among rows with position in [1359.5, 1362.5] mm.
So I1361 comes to 12.63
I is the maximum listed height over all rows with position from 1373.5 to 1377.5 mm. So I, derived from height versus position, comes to 10.12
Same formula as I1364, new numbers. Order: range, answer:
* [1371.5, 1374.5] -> 10.12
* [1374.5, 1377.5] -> 9.529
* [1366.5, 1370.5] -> 12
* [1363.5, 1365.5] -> 12.71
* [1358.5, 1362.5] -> 11.48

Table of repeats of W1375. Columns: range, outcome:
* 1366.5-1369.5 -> 12.4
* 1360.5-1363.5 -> 12.9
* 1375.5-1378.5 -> 9.6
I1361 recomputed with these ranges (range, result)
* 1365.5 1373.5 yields 12.77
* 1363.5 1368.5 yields 12.91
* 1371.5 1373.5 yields 10.83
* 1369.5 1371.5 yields 12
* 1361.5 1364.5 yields 13.58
